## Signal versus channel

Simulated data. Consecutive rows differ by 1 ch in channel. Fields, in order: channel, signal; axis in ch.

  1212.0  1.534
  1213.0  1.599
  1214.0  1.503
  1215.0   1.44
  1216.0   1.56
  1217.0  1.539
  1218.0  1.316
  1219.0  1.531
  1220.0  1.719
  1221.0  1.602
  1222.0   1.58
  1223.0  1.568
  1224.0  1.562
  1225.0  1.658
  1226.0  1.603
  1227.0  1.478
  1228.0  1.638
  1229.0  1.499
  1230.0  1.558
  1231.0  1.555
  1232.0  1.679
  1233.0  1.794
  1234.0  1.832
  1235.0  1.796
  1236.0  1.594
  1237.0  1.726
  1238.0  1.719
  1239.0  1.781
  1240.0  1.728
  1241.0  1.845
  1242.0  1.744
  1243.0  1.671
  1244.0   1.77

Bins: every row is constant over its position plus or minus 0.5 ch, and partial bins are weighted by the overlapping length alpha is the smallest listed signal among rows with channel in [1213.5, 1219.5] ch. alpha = 1.316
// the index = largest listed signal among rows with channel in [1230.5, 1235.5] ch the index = 1.832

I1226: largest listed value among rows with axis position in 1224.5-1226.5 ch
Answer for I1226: 1.658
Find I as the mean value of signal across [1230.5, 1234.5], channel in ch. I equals 1.71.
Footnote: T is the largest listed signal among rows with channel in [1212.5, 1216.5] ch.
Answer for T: 1.599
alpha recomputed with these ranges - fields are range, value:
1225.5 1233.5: 1.478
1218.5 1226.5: 1.531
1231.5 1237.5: 1.594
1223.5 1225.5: 1.562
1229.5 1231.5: 1.555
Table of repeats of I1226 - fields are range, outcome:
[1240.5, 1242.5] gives 1.845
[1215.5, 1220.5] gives 1.719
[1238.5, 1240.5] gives 1.781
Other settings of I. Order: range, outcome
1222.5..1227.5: 1.57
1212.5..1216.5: 1.53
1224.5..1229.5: 1.58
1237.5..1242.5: 1.76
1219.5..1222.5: 1.63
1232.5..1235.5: 1.81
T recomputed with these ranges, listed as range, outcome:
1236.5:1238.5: 1.726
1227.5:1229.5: 1.638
